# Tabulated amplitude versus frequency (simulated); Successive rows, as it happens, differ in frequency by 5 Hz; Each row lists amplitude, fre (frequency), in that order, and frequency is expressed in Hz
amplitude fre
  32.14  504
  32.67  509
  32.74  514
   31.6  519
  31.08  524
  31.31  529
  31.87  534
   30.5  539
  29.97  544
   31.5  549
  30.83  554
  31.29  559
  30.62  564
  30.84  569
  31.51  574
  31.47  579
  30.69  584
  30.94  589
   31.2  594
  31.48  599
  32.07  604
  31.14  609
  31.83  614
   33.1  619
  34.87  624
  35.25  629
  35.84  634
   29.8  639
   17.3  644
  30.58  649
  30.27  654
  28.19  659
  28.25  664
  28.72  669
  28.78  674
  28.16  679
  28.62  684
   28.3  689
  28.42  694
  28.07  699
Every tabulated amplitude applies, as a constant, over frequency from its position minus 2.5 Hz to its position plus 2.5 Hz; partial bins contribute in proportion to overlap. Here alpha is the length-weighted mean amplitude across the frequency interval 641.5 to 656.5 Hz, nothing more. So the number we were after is 26.1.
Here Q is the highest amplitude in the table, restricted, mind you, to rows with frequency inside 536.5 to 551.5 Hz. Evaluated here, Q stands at 31.5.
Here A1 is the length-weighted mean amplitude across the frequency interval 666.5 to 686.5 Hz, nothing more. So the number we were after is 28.6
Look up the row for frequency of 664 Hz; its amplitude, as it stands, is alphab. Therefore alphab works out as 28.25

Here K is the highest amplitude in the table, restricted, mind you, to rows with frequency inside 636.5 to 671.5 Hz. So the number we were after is 30.58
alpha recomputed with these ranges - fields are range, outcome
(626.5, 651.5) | 29.8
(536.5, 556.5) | 30.7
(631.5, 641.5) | 32.8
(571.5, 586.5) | 31.2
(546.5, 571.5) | 31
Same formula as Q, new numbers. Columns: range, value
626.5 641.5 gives 35.84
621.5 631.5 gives 35.25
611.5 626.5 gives 34.87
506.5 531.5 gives 32.74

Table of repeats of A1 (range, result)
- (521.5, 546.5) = 30.9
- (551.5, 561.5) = 31.1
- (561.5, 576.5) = 31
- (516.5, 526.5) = 31.3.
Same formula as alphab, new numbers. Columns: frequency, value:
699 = 28.07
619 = 33.1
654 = 30.27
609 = 31.14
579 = 31.47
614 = 31.83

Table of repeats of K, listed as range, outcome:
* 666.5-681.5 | 28.78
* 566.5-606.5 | 32.07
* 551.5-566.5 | 31.29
